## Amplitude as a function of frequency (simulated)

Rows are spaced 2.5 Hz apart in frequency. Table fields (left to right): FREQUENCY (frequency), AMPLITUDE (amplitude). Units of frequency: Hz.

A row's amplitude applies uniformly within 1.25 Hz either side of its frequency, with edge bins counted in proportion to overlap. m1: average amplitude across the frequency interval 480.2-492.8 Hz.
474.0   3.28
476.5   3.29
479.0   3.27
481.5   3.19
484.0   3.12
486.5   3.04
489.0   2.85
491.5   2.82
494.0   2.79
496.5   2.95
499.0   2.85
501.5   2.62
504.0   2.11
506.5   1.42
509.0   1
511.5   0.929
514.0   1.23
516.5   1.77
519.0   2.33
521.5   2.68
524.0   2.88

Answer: 3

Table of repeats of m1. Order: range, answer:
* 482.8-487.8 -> 3.08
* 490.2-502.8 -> 2.8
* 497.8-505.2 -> 2.53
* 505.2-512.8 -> 1.12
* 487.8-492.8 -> 2.83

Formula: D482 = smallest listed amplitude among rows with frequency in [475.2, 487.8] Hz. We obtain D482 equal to 3.04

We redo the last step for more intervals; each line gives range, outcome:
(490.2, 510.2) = 1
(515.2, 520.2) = 1.77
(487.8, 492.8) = 2.82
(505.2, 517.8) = 0.929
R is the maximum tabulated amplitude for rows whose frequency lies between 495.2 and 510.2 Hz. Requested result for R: 2.95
